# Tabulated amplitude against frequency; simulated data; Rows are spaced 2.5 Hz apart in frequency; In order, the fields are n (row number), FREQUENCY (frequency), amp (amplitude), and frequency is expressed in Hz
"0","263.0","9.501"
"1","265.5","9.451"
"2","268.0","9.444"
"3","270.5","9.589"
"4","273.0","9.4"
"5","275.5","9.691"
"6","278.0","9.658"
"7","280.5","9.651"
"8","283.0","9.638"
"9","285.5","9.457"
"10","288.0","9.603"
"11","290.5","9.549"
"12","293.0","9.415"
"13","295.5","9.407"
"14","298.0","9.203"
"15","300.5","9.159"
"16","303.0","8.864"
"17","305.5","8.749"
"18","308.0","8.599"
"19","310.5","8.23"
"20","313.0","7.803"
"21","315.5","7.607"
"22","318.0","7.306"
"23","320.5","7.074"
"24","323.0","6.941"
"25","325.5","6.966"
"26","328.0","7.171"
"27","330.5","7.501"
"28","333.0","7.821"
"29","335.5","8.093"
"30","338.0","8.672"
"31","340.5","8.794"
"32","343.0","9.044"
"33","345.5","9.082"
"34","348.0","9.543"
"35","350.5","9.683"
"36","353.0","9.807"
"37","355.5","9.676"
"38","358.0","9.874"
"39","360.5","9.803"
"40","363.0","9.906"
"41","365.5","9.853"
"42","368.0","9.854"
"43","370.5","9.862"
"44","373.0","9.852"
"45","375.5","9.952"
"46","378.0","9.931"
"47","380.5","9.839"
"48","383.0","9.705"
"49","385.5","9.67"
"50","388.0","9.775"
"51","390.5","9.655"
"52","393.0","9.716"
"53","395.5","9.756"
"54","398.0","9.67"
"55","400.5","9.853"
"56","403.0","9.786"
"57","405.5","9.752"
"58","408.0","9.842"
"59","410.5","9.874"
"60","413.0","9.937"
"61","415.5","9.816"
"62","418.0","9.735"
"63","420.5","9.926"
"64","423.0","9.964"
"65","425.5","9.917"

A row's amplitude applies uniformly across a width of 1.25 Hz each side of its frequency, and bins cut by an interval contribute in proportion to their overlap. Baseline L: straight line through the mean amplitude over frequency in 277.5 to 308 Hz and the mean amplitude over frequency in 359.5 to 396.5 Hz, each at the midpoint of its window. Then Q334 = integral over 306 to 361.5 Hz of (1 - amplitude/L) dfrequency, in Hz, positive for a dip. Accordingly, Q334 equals 6.7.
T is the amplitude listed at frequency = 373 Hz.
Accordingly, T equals 9.852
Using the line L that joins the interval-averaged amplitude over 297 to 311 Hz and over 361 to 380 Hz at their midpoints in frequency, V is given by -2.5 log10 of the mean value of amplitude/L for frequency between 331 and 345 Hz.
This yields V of 0.11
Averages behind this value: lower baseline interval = 8.82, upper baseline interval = 9.88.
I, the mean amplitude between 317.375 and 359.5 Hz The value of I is 8.44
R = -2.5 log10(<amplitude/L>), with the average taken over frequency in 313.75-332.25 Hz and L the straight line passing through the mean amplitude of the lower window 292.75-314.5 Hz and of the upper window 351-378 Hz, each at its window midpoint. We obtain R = 0.25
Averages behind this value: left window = 8.78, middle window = 7.26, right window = 9.84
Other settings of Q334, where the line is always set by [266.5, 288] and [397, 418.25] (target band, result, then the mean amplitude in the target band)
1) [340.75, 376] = 0.2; 9.67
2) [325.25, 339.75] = 2.8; 7.79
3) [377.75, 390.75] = 0.0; 9.76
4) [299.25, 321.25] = 3.3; 8.18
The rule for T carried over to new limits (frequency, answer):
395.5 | 9.756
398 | 9.67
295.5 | 9.407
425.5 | 9.917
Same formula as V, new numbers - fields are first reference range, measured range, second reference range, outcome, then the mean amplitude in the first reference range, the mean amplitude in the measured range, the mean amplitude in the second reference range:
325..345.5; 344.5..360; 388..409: -0.13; 8.11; 9.63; 9.75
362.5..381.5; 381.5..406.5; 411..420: 0.01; 9.88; 9.73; 9.84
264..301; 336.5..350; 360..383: 0.08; 9.49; 9.05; 9.87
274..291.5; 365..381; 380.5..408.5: -0.02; 9.6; 9.88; 9.75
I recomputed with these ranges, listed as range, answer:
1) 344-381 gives 9.76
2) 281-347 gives 8.47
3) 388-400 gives 9.72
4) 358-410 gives 9.8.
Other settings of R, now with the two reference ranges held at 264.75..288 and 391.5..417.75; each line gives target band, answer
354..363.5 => -0.01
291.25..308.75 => 0.06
